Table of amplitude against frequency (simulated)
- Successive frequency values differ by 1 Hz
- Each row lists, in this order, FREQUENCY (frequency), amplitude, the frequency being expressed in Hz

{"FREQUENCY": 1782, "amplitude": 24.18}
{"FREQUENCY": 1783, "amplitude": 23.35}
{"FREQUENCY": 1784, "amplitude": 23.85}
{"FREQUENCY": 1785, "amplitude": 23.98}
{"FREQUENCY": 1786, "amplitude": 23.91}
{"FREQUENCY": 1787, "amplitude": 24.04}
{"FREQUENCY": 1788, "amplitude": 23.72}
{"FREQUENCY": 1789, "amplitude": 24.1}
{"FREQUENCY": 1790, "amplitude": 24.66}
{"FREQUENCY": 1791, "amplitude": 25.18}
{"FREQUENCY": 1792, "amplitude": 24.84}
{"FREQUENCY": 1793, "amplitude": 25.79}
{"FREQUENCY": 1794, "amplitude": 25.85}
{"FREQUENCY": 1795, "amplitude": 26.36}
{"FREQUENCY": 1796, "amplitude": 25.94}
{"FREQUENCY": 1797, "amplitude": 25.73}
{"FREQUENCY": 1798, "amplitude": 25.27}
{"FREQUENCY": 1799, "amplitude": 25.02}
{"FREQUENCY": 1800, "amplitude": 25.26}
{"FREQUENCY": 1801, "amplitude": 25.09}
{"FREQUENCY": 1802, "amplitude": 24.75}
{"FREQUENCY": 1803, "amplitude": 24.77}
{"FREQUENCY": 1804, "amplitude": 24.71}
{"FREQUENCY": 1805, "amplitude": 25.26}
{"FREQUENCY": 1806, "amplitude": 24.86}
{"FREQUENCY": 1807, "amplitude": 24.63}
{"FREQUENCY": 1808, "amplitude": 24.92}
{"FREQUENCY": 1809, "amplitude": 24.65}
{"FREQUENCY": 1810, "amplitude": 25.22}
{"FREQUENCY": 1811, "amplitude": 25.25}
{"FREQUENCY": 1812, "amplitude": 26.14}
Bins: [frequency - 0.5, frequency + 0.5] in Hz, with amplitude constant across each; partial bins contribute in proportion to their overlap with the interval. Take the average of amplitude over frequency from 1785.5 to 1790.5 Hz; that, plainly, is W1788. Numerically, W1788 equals 24.1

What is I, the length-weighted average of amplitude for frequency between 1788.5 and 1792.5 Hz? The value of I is 24.7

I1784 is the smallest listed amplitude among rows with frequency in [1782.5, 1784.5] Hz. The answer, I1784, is 23.35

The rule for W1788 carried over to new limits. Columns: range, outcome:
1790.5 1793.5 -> 25.3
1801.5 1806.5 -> 24.9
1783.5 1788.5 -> 23.9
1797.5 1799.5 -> 25.1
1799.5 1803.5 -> 25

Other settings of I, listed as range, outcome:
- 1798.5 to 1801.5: 25.1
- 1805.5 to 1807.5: 24.7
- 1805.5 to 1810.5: 24.9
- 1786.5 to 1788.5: 23.9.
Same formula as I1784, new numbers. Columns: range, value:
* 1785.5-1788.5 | 23.72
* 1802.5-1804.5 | 24.71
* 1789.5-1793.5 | 24.66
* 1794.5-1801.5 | 25.02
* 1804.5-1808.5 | 24.63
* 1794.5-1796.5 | 25.94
